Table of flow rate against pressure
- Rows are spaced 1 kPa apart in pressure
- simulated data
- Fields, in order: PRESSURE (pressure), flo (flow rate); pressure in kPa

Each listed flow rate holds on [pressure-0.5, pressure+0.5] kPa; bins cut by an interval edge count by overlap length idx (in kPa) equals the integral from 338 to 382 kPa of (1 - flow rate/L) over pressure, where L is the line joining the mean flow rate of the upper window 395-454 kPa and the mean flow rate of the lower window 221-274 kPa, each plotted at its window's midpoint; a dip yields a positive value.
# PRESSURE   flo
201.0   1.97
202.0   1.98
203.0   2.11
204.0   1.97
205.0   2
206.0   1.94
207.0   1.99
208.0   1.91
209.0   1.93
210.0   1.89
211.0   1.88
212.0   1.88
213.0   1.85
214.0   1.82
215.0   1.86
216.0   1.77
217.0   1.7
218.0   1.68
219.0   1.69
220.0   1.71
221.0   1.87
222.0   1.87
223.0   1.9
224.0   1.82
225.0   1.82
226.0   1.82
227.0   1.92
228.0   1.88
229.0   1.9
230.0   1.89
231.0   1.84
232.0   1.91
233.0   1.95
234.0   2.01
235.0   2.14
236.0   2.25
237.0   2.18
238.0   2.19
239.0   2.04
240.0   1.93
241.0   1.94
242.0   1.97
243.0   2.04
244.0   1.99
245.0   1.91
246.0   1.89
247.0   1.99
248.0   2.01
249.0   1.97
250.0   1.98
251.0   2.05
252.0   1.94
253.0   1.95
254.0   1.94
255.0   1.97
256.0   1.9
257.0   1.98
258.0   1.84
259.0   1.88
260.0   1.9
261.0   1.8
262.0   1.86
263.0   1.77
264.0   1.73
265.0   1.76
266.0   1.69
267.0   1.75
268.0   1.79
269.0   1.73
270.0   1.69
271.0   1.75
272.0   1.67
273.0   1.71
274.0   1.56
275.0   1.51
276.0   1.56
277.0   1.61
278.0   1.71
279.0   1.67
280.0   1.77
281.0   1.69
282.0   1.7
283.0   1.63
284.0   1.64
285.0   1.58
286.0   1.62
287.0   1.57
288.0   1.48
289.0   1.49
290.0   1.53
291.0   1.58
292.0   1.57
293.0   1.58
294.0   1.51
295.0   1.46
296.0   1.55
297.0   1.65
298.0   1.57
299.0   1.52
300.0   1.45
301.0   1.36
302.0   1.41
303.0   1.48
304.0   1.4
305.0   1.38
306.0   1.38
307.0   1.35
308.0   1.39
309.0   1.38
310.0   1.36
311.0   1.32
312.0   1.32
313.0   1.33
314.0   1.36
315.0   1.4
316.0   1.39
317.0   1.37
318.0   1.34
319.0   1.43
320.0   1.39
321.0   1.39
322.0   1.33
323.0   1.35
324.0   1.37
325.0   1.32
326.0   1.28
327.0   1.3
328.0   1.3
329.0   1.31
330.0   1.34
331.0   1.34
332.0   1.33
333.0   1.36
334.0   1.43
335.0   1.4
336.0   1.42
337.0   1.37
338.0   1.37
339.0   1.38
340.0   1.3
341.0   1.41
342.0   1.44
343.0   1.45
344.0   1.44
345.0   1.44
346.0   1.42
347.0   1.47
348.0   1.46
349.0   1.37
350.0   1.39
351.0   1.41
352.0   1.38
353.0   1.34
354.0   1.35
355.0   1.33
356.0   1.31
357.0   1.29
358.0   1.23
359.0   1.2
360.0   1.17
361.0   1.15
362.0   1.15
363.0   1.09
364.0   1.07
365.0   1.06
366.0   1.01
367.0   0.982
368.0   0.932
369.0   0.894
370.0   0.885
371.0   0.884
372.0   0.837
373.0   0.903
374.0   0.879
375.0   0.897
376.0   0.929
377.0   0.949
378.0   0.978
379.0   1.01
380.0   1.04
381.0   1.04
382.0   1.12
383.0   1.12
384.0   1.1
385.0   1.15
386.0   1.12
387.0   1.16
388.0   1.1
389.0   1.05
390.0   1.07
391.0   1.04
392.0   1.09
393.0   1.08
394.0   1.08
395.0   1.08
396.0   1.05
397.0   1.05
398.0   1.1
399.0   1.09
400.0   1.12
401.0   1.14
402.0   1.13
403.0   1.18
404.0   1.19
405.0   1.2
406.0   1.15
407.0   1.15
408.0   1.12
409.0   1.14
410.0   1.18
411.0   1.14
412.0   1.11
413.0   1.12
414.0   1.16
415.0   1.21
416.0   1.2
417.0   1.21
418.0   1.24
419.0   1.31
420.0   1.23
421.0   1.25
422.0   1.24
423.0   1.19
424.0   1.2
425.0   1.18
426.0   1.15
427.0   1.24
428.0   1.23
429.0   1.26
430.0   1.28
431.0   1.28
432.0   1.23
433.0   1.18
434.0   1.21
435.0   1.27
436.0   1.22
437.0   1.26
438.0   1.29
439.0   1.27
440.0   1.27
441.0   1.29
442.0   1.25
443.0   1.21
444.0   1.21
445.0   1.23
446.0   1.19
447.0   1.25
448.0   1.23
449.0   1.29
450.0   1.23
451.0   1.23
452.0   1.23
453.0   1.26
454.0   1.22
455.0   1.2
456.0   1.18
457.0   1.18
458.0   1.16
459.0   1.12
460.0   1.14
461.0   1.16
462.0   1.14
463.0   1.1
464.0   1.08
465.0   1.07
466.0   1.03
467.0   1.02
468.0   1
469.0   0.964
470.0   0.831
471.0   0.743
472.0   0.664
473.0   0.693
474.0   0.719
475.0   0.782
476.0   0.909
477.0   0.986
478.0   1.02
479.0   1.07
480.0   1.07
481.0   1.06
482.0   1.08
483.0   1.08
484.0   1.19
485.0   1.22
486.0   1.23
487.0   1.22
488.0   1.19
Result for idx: 8.6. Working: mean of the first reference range 1.9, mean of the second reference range 1.2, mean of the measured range 1.18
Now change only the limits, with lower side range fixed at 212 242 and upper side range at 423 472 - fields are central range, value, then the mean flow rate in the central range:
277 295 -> 1.1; 1.6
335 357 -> 1.7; 1.39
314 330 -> 2.4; 1.35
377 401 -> 5.0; 1.08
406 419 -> 1.2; 1.17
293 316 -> 3.1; 1.43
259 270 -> 0.0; 1.78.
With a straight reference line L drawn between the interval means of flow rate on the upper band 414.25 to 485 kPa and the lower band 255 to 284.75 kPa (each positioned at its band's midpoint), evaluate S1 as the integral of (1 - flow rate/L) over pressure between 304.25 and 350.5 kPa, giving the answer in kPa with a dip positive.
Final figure 5.10 kPa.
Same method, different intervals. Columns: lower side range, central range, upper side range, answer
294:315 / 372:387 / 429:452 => 3.5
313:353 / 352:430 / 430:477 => 8.2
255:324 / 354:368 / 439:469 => 2.4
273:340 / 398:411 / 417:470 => 1.3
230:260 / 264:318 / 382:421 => 6.1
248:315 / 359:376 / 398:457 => 4.8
